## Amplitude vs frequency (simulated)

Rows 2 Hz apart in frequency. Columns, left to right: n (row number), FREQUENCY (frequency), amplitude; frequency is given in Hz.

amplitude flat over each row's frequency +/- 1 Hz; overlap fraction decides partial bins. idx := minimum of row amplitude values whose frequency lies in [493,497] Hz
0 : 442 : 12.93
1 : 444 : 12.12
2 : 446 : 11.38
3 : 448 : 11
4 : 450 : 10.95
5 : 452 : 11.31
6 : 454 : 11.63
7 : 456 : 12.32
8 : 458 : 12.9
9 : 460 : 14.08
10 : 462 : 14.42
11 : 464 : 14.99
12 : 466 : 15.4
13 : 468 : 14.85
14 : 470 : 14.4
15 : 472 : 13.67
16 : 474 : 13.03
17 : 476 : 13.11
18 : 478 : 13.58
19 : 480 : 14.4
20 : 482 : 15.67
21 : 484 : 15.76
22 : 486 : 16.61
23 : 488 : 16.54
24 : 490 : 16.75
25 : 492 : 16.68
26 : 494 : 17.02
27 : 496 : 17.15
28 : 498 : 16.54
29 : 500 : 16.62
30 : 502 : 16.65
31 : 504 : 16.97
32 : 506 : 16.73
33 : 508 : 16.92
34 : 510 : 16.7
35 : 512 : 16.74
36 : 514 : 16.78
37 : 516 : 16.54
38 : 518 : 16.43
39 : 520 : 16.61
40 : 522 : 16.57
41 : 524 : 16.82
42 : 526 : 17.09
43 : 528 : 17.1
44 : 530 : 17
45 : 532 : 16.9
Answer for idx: 17.02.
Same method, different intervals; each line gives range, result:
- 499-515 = 16.62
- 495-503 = 16.54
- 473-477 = 13.03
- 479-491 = 14.4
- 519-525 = 16.57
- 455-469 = 12.32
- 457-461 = 12.9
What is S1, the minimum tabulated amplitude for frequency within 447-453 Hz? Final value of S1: 10.95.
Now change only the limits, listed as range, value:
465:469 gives 14.85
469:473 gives 13.67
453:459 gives 11.63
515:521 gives 16.43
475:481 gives 13.11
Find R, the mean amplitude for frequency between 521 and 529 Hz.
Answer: 16.9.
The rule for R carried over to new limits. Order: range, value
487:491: 16.6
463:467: 15.2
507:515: 16.8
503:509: 16.9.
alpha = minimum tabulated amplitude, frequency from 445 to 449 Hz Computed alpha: 11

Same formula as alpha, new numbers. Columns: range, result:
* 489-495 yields 16.68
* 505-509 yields 16.73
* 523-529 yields 16.82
